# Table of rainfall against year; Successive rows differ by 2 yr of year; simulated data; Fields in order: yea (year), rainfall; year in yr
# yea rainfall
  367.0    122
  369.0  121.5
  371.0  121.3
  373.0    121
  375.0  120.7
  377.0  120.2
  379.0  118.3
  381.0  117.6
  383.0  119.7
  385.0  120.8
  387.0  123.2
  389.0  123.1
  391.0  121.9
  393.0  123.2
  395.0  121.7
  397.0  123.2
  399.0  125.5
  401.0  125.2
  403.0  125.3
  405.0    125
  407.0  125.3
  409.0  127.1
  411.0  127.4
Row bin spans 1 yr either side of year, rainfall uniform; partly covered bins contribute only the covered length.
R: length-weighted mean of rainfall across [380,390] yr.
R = 121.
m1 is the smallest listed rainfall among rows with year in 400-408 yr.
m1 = 125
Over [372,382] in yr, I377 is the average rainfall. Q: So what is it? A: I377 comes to 120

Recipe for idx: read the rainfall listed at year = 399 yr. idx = 125.5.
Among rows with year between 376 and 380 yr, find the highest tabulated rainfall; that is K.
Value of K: 120.2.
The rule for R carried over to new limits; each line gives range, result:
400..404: 125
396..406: 125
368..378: 121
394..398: 122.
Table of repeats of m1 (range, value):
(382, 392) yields 119.7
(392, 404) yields 121.7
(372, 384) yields 117.6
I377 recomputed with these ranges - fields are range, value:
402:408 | 125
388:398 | 123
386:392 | 123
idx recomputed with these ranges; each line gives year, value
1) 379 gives 118.3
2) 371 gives 121.3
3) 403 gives 125.3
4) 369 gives 121.5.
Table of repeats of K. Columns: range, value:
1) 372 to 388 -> 123.2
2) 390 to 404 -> 125.5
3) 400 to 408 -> 125.3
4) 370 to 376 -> 121.3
